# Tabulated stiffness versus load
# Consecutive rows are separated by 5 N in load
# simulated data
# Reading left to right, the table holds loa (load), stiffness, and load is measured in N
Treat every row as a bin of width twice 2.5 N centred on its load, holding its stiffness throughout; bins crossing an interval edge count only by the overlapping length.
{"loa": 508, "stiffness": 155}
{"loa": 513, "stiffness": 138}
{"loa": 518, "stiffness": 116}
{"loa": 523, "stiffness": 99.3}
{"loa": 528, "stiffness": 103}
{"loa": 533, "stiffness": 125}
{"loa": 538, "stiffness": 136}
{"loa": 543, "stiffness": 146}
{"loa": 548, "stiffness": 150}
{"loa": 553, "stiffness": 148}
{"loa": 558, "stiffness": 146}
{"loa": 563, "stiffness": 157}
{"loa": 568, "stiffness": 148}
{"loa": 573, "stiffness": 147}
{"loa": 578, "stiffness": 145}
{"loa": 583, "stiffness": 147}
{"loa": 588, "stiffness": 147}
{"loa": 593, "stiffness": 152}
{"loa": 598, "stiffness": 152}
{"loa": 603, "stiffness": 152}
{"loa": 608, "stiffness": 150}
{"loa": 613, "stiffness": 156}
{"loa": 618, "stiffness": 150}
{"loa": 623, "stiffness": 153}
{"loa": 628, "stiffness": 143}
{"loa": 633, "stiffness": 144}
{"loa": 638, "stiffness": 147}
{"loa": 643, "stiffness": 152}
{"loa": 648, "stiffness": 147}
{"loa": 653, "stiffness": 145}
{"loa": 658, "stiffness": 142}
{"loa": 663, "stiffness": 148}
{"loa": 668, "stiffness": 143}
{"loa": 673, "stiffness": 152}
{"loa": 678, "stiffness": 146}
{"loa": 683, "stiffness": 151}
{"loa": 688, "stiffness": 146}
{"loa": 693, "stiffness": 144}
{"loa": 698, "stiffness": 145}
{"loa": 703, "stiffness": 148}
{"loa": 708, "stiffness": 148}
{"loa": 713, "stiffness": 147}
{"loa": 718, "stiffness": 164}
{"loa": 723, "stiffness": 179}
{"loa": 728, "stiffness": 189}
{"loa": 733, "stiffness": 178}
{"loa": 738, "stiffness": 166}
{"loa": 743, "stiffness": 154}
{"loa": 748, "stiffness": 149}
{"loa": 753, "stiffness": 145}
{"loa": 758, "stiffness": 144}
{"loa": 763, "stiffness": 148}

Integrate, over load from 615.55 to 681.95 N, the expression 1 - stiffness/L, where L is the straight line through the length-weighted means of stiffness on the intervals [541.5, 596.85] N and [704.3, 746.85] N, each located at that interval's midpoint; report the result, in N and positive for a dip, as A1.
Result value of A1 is 4.0 N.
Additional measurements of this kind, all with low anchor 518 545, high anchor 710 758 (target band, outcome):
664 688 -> 0.4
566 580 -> -1.9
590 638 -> -4.3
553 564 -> -2.1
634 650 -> -0.5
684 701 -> 0.9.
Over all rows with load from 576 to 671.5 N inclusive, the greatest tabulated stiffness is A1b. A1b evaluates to 156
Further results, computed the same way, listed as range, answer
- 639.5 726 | 179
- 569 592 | 147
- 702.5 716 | 148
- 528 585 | 157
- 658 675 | 152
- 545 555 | 150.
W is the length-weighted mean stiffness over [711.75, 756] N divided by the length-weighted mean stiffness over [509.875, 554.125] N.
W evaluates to 1.3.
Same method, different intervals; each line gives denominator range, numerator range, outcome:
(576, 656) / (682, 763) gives 1.05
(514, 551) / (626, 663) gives 1.16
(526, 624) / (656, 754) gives 1.06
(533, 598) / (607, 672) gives 1.01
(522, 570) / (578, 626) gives 1.10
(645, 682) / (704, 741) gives 1.14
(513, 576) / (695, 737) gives 1.20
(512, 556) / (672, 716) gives 1.14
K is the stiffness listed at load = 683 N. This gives 151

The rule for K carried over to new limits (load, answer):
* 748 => 149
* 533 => 125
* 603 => 152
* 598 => 152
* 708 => 148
